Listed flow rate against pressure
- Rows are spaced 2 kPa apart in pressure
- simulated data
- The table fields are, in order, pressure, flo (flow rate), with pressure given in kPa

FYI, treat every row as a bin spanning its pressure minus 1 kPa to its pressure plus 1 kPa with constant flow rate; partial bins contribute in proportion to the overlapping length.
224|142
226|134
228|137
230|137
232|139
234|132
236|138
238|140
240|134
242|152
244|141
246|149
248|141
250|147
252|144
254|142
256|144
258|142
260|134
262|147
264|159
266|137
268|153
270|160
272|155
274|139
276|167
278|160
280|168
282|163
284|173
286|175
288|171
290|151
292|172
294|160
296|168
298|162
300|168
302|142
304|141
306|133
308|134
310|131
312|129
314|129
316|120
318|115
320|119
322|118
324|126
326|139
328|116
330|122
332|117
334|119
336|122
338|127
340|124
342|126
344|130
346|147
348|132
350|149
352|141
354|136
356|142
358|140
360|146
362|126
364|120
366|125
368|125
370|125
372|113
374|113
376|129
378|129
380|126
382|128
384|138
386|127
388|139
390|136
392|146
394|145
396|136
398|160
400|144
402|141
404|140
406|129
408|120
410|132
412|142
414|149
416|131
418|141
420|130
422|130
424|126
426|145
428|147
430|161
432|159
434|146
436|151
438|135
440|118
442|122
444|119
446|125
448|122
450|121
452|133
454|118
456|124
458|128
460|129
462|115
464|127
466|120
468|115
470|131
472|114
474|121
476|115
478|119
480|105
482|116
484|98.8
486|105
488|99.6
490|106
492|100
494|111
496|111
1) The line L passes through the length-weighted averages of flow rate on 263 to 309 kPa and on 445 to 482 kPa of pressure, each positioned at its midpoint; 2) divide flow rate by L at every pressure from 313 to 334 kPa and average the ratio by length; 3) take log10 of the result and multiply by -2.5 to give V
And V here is 0.22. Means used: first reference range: 157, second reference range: 121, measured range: 122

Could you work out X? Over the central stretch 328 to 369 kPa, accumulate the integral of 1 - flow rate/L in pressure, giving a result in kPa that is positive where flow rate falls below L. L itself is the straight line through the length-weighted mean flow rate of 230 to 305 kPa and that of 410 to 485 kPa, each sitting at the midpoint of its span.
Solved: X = 3.1 kPa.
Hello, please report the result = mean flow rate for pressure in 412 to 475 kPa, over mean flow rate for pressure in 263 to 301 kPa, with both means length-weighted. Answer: 0.8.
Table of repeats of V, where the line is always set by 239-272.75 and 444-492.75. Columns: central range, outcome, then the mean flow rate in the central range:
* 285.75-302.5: -0.16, 163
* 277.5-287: -0.18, 168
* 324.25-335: 0.11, 123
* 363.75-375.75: 0.08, 121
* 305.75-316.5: 0.07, 130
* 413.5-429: -0.11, 137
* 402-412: -0.06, 132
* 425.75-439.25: -0.22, 149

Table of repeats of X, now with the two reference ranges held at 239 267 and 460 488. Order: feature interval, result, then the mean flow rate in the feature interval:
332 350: 0.5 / 129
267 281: -1.6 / 157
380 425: -4.3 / 137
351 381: 0.1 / 129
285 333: -1.1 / 140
